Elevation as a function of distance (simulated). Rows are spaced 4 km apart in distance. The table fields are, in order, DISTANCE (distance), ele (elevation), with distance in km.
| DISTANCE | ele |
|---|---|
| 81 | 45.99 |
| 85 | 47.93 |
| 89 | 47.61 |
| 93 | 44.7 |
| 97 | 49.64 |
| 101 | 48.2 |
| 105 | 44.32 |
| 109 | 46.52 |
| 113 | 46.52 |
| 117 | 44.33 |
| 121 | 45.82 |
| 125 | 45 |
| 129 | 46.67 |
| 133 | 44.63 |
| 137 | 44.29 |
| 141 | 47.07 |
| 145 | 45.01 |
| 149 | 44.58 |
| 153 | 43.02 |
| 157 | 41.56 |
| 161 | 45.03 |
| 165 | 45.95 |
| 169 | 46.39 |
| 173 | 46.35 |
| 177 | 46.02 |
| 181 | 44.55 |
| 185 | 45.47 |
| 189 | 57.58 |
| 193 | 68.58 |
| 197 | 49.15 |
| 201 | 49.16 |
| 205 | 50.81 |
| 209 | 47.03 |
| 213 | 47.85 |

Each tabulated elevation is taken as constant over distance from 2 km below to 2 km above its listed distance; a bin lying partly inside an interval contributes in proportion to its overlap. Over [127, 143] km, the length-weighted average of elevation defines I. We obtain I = 45.7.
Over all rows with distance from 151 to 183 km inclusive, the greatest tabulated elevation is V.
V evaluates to 46.39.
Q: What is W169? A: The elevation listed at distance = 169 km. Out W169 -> 46.39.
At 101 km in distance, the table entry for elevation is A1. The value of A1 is 48.2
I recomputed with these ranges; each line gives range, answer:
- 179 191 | 49.2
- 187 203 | 56.1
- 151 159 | 42.3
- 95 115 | 47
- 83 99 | 47.5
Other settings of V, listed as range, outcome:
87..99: 49.64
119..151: 47.07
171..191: 57.58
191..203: 68.58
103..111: 46.52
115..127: 45.82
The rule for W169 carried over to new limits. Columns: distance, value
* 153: 43.02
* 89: 47.61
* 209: 47.03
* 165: 45.95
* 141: 47.07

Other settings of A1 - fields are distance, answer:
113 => 46.52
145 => 45.01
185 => 45.47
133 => 44.63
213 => 47.85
